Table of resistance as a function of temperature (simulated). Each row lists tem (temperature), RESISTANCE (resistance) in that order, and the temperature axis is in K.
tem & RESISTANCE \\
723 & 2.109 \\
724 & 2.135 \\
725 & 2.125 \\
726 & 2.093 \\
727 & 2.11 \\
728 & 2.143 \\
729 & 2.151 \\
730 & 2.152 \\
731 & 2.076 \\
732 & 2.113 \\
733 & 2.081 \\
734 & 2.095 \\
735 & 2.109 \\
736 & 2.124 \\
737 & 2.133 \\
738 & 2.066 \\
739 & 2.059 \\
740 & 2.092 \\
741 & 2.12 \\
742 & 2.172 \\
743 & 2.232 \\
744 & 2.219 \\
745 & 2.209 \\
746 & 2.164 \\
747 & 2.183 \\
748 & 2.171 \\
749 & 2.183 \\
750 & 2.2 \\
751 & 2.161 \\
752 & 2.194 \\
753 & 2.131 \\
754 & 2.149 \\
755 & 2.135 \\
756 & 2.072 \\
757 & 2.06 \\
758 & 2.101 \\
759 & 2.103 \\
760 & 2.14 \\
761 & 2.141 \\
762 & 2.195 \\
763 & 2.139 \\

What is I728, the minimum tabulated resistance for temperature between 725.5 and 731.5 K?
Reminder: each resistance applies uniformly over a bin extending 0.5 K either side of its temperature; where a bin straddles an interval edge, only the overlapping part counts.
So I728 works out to 2.076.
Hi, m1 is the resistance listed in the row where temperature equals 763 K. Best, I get 2.139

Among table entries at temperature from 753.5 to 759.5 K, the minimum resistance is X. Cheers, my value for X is 2.06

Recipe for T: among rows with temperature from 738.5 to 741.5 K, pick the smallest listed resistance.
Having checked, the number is 2.059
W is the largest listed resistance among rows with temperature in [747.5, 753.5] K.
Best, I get 2.2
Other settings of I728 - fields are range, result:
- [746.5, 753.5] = 2.131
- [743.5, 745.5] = 2.209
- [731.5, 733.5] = 2.081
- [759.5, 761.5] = 2.14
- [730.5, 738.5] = 2.066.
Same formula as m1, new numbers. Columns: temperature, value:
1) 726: 2.093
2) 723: 2.109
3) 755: 2.135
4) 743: 2.232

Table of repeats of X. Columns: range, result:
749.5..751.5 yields 2.161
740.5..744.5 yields 2.12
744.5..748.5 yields 2.164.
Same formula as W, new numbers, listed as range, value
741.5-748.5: 2.232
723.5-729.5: 2.151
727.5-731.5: 2.152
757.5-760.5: 2.14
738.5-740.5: 2.092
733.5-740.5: 2.133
